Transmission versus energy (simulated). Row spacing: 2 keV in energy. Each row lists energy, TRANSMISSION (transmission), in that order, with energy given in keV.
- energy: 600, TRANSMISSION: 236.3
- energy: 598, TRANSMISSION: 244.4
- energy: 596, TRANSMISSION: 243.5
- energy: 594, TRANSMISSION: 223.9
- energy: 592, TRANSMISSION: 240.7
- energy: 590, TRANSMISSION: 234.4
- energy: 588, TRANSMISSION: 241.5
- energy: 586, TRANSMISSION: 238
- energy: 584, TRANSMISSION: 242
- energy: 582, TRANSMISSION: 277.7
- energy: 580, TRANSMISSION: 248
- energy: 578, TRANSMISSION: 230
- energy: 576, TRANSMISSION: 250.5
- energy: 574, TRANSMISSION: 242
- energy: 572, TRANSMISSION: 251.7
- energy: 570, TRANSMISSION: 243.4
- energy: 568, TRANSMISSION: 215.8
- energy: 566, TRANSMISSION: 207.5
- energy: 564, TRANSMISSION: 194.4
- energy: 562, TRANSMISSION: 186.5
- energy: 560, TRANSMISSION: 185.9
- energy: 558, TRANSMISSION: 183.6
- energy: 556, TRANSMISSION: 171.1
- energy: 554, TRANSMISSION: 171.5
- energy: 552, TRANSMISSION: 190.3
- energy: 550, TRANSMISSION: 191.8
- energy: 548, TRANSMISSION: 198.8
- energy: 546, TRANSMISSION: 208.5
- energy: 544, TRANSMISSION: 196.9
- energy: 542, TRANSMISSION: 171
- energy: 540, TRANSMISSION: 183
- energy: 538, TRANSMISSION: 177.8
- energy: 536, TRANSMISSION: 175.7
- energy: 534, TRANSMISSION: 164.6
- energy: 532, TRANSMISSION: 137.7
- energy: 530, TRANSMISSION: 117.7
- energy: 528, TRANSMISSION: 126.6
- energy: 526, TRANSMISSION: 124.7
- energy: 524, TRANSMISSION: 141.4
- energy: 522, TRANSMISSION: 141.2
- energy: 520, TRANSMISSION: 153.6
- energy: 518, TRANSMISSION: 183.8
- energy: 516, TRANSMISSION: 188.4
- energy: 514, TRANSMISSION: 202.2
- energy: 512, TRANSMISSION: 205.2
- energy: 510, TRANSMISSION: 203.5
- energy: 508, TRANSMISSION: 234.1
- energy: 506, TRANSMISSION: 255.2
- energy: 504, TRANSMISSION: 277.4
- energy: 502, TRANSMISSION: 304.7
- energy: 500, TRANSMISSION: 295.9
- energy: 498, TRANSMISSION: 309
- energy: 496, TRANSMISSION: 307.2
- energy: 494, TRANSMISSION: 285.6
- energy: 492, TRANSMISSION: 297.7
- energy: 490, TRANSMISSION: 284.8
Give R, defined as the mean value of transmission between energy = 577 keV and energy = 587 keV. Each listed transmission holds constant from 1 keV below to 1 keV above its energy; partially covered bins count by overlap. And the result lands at 247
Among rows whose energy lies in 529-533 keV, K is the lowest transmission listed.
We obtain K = 117.7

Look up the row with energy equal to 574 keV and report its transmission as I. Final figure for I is 242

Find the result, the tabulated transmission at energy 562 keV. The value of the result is 186.5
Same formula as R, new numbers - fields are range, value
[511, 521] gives 187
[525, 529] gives 126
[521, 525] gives 141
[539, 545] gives 184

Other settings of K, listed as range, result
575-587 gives 230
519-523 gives 141.2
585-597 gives 223.9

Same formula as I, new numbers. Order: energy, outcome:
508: 234.1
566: 207.5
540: 183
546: 208.5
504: 277.4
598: 244.4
